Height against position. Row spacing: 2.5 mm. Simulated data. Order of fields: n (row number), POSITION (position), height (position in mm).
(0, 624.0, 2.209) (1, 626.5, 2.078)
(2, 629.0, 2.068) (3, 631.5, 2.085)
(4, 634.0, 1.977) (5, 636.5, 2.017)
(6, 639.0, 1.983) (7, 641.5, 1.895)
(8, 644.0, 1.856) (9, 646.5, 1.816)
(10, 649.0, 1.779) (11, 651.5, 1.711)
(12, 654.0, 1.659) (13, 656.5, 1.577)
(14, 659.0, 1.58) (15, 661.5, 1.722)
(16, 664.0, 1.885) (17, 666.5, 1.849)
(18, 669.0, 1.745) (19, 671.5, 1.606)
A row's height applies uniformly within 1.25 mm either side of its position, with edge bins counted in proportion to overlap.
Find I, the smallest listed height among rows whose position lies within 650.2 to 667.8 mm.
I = 1.577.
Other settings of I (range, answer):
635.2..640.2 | 1.983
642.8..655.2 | 1.659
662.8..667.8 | 1.849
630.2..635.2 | 1.977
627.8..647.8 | 1.816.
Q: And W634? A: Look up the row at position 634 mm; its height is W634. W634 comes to 1.977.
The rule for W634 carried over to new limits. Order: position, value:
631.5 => 2.085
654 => 1.659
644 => 1.856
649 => 1.779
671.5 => 1.606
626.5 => 2.078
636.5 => 2.017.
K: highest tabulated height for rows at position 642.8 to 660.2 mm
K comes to 1.856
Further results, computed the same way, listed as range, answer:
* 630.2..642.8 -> 2.085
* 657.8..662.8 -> 1.722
